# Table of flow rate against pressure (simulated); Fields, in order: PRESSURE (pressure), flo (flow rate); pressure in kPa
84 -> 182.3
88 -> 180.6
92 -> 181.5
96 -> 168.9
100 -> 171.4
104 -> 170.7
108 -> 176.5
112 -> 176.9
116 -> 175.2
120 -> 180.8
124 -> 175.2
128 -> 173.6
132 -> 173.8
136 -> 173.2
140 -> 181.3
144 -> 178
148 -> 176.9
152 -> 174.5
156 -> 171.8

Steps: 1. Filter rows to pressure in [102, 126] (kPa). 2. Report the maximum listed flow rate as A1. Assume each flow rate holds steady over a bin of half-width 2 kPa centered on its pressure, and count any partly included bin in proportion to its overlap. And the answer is 180.8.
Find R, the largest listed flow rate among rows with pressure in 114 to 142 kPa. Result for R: 181.3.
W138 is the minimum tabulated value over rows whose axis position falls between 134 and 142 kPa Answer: 173.2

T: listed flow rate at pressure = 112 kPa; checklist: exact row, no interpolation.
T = 176.9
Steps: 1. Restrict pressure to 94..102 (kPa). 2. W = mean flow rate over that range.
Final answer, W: 170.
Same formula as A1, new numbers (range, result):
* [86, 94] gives 181.5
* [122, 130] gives 175.2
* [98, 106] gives 171.4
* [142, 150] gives 178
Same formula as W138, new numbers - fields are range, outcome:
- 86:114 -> 168.9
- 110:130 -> 173.6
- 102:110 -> 170.7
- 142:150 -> 176.9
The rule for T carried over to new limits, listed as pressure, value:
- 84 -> 182.3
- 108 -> 176.5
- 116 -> 175.2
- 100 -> 171.4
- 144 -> 178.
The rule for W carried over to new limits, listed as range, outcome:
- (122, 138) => 174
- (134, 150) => 177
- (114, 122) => 178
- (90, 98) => 175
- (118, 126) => 178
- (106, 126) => 177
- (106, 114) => 177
